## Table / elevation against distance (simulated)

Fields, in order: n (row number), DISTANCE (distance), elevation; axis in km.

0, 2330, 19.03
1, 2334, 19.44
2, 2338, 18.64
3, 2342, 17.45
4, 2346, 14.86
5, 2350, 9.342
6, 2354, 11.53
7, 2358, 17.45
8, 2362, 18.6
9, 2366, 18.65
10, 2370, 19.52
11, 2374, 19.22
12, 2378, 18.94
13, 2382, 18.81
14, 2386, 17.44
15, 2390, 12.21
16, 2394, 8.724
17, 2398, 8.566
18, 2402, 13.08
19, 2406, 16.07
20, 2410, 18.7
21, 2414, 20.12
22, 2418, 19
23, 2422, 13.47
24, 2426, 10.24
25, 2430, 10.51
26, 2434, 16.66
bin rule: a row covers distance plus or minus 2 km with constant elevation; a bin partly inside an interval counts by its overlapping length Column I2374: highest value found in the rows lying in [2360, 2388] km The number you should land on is 19.52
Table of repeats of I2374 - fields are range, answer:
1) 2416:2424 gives 19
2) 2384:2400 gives 17.44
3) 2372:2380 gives 19.22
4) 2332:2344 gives 19.44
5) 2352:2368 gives 18.65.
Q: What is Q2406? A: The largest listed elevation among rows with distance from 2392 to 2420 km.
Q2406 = 20.12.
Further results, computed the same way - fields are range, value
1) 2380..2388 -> 18.81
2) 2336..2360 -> 18.64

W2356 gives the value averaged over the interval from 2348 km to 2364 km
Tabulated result 14.2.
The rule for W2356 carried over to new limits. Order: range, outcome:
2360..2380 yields 19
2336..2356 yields 14.4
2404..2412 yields 17.4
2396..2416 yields 15.3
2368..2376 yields 19.4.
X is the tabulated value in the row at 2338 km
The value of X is 18.64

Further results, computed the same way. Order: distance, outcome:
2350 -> 9.342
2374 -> 19.22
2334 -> 19.44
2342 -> 17.45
